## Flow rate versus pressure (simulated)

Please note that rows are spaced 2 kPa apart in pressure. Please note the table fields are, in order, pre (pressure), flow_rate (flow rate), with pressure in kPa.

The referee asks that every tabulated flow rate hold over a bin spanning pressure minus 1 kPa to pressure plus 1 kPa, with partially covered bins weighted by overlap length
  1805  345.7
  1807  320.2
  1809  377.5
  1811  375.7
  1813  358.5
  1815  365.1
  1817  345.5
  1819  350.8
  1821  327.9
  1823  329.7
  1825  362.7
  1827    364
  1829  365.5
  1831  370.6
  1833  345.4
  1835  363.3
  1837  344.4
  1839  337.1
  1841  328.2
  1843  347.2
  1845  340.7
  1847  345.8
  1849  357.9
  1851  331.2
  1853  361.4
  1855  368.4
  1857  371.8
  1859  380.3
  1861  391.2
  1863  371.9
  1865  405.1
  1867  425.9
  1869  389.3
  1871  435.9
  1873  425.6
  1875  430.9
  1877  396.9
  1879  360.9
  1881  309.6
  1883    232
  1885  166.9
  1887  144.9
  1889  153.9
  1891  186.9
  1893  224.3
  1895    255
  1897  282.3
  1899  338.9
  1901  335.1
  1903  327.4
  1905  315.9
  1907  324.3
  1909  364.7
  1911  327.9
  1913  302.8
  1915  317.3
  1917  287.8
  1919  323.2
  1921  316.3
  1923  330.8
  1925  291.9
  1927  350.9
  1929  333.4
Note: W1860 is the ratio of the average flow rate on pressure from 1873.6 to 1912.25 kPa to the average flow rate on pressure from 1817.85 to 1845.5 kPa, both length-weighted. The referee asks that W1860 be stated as 0.8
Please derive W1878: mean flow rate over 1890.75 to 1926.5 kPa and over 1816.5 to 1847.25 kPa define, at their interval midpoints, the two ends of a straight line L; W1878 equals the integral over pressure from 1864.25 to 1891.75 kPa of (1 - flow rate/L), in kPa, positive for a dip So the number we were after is 0.41 kPa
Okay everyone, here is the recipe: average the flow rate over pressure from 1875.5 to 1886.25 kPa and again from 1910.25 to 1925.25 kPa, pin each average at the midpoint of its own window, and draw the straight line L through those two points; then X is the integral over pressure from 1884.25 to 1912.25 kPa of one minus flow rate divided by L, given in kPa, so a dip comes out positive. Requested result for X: 3.3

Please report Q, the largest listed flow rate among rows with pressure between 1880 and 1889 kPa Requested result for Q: 309.6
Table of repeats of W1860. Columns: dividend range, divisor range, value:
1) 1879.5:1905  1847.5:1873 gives 0.66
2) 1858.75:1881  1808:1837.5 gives 1.12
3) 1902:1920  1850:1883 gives 0.85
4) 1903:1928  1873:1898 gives 1.20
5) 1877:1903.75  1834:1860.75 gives 0.74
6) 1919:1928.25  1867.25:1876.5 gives 0.77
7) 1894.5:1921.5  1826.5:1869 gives 0.87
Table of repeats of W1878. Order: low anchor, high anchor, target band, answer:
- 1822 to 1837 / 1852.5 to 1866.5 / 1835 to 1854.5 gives 1.2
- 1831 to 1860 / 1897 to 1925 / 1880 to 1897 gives 6.1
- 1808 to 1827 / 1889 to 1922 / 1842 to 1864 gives -1.9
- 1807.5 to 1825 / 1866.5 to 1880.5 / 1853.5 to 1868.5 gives 0.3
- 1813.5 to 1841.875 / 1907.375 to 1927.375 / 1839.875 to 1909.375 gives 1.3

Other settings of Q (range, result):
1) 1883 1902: 338.9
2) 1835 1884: 435.9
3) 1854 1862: 391.2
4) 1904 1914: 364.7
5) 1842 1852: 357.9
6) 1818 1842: 370.6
